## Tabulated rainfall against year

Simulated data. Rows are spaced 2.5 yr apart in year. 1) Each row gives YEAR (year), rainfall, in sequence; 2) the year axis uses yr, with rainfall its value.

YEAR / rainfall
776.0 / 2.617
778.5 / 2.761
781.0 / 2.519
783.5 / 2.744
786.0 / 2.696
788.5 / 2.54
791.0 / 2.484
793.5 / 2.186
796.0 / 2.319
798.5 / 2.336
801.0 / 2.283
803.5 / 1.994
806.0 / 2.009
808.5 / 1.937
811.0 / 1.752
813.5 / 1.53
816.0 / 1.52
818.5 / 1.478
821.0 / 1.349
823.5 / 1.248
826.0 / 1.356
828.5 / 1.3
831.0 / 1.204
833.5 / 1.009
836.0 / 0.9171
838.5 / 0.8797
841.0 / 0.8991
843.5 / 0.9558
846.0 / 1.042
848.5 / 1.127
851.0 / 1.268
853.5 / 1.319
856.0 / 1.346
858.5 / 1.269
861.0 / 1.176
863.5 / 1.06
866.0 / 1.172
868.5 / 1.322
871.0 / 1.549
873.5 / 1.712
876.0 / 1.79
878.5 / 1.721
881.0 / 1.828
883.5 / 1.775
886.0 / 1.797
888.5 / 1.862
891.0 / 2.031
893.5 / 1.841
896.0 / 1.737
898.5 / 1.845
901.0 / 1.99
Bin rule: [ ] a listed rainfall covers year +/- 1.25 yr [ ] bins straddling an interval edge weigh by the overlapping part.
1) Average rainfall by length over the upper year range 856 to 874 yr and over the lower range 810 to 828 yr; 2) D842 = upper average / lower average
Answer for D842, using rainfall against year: 0.90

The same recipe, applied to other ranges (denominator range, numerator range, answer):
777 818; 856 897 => 0.72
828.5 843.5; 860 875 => 1.33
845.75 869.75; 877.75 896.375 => 1.50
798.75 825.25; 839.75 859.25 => 0.67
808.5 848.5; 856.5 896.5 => 1.28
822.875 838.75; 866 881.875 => 1.41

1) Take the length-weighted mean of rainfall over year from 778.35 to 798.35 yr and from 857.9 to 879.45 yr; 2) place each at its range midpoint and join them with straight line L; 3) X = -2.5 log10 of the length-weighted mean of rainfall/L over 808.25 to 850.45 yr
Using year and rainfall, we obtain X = 0.49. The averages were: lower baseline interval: 2.51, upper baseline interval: 1.42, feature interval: 1.25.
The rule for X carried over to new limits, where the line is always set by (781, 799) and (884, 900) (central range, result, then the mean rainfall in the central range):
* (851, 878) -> 0.41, 1.38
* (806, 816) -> 0.32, 1.75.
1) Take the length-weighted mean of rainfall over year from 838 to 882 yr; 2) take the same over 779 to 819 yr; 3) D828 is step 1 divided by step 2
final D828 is 0.6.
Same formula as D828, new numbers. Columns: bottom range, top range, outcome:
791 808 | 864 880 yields 0.69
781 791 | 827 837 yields 0.43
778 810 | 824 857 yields 0.48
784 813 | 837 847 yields 0.42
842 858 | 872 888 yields 1.51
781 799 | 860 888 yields 0.62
